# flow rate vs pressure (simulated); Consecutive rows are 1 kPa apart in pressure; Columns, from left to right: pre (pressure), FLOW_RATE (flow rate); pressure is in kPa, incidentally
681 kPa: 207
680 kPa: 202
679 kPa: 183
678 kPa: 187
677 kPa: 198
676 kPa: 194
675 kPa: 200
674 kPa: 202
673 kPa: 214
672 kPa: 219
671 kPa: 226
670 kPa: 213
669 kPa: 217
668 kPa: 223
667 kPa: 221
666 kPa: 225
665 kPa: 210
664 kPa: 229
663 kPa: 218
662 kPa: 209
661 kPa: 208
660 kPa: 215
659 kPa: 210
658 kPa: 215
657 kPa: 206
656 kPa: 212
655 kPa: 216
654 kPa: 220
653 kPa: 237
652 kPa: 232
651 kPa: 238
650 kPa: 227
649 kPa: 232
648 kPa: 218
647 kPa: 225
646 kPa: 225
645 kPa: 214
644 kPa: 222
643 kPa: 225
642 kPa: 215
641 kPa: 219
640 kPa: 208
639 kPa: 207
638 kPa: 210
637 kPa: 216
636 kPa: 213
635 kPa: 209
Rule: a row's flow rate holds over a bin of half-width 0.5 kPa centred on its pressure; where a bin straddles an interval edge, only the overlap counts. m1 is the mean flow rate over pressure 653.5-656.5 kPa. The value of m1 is 216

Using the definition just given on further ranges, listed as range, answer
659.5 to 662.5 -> 211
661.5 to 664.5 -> 219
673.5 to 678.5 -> 196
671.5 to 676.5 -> 206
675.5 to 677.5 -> 196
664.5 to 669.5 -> 219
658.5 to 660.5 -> 212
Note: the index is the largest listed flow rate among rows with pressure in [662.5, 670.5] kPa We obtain 229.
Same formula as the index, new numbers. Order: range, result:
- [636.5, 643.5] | 225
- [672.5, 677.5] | 214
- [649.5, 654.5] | 238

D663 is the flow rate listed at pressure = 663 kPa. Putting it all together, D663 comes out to 218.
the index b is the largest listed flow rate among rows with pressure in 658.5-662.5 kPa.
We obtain 215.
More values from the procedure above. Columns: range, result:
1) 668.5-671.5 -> 226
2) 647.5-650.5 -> 232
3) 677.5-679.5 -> 187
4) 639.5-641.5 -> 219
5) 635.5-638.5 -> 216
